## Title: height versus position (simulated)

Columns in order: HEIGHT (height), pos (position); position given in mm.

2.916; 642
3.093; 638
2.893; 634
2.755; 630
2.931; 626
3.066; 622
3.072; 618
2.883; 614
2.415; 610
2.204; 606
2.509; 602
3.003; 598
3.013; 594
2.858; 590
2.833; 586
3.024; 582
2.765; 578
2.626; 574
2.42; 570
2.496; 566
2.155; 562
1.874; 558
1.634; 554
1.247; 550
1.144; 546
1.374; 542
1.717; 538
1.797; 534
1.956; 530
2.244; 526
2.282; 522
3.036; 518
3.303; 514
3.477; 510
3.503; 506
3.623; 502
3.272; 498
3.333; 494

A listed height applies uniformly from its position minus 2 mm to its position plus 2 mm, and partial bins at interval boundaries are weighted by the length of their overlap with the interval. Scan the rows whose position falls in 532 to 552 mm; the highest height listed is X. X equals 1.797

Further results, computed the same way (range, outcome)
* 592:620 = 3.072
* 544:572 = 2.496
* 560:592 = 3.024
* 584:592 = 2.858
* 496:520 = 3.623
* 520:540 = 2.282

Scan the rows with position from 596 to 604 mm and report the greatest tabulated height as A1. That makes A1 3.003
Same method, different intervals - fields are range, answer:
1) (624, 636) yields 2.931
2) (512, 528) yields 3.303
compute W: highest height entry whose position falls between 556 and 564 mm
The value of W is 2.155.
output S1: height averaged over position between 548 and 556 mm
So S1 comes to 1.44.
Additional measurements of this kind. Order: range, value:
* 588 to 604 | 2.85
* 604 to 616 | 2.5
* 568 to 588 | 2.73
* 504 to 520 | 3.33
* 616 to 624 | 3.07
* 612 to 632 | 2.94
